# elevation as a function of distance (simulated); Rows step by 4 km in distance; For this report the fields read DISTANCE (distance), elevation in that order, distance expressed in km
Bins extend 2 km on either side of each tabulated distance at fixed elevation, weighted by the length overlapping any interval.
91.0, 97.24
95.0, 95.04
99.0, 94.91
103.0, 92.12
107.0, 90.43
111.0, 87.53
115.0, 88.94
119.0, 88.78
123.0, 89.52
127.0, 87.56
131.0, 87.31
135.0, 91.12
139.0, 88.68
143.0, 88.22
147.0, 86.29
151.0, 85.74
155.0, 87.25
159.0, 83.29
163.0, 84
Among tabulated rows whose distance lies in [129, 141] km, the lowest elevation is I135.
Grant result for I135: 87.31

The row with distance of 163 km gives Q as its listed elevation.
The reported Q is 84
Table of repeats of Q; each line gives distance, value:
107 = 90.43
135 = 91.12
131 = 87.31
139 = 88.68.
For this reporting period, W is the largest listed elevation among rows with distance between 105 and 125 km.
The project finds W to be 90.43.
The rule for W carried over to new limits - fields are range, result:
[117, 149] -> 91.12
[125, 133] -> 87.56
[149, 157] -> 87.25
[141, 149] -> 88.22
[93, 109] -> 95.04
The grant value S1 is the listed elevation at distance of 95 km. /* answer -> 95.04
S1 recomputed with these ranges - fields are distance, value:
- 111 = 87.53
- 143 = 88.22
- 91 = 97.24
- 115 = 88.94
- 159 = 83.29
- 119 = 88.78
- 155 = 87.25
